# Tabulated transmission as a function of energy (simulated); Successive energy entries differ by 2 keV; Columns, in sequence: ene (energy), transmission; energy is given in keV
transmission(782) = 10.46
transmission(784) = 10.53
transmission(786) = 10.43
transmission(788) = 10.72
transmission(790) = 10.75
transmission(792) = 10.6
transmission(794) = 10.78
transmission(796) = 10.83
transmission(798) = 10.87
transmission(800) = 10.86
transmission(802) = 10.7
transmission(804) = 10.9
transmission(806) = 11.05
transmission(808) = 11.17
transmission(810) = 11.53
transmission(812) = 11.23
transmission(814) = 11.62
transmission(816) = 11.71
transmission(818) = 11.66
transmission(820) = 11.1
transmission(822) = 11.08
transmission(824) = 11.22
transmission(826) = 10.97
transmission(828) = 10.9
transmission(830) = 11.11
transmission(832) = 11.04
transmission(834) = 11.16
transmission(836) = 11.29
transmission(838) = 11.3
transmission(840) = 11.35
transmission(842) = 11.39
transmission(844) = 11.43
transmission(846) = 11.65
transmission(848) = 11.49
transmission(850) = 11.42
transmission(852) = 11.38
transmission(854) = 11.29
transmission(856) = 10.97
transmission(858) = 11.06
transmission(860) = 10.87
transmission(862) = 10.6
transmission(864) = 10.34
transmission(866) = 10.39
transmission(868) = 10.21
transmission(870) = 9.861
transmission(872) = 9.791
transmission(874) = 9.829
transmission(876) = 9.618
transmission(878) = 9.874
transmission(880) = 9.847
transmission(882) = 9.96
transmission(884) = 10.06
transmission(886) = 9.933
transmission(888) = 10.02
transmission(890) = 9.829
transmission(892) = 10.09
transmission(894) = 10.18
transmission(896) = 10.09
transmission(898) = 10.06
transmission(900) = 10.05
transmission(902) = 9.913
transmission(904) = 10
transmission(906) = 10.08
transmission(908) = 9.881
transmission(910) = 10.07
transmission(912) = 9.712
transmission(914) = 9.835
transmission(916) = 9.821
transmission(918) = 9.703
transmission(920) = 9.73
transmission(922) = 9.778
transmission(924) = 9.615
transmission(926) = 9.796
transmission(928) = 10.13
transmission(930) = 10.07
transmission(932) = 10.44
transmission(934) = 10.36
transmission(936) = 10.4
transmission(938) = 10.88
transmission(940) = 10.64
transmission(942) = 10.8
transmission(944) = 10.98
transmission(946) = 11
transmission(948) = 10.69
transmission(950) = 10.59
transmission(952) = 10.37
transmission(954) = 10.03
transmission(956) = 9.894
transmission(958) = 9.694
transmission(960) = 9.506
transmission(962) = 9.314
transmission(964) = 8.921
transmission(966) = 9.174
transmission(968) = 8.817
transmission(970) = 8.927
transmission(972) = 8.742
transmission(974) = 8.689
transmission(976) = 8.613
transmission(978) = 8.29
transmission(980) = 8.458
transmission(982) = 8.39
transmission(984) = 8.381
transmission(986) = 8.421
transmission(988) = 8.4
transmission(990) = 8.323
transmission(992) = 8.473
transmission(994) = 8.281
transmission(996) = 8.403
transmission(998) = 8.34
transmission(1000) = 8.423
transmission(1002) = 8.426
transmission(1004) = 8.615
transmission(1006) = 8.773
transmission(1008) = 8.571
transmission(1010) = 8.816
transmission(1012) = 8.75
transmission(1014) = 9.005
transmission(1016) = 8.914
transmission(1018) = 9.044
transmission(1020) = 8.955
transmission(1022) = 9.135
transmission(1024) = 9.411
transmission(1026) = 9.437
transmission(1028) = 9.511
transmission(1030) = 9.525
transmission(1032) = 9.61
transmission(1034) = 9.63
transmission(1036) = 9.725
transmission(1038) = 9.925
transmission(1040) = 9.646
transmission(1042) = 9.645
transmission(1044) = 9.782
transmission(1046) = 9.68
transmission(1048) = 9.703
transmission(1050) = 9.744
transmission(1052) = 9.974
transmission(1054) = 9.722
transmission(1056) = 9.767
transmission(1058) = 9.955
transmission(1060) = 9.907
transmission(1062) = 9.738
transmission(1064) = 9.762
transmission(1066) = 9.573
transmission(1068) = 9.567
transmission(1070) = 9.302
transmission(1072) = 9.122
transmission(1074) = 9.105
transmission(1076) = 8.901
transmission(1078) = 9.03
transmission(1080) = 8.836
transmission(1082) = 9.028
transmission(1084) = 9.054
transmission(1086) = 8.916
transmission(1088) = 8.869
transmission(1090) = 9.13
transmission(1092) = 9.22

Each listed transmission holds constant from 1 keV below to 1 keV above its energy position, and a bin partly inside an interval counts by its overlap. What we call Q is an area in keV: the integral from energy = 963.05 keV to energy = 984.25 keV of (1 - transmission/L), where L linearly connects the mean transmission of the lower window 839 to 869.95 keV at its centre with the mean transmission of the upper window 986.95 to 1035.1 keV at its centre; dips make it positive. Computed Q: 1.6 keV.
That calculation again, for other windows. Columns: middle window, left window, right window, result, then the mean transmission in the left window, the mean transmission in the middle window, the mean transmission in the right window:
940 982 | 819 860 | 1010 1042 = 1.8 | 11.2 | 9.57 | 9.34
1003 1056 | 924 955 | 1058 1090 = 1.6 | 10.5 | 9.36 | 9.27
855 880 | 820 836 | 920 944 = 1.2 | 11.1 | 10.3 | 10.3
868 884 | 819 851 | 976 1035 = 1.2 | 11.2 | 9.86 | 8.78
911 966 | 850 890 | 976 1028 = -3.6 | 10.3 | 10.1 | 8.67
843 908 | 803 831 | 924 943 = 2.5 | 11.2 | 10.4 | 10.3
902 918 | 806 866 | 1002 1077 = 1.0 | 11.2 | 9.9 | 9.39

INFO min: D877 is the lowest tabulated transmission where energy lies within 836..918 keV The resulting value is 9.618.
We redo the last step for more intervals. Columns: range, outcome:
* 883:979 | 8.29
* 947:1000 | 8.281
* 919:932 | 9.615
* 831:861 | 10.87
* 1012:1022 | 8.75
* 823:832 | 10.9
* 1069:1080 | 8.836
